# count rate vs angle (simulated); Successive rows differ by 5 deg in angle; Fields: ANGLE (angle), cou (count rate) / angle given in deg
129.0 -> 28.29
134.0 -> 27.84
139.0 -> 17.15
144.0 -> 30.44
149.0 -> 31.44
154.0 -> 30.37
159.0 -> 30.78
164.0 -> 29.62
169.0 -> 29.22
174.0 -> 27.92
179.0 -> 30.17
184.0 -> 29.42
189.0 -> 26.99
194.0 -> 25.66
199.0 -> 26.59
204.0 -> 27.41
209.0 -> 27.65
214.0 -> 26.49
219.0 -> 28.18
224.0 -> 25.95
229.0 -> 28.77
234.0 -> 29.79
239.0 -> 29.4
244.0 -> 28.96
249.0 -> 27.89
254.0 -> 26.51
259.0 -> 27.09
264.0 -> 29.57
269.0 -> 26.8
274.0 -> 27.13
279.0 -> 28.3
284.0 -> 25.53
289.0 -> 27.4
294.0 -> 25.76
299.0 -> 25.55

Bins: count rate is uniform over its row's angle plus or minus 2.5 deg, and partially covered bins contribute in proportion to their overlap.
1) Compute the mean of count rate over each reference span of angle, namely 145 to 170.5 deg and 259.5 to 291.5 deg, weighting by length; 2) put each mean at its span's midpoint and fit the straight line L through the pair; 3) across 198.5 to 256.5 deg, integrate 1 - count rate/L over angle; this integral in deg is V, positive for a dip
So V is 1.6 deg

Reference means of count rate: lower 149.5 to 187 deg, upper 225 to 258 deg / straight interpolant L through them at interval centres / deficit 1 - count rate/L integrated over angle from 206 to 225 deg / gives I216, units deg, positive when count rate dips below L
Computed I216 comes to 1.1 deg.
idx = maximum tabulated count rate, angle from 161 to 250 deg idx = 30.17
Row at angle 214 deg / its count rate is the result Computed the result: 26.49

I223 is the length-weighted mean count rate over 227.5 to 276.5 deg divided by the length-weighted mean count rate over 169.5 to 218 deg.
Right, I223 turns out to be 1.02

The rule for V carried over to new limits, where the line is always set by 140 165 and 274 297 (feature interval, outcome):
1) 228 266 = -1.1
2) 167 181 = 0.1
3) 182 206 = 1.4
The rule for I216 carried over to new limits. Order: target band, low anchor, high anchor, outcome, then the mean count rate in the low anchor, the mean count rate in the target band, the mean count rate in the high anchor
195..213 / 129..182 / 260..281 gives 0.77 deg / 28.5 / 27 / 27.9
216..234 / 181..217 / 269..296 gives -0.53 deg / 27.2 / 27.9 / 26.8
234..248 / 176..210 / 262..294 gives -0.86 deg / 27.7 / 29.2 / 27.3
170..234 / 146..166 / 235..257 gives 3.64 deg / 30.6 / 27.7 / 28.3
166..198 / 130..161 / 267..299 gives -0.62 deg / 28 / 28.2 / 26.7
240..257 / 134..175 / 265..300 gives -0.43 deg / 28.4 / 27.9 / 26.8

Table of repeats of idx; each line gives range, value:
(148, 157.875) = 31.44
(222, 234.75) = 29.79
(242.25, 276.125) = 29.57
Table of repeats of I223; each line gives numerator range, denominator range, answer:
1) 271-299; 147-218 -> 0.94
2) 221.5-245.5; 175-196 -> 1.02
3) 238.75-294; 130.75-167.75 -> 0.97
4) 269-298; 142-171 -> 0.88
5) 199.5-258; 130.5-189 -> 0.98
